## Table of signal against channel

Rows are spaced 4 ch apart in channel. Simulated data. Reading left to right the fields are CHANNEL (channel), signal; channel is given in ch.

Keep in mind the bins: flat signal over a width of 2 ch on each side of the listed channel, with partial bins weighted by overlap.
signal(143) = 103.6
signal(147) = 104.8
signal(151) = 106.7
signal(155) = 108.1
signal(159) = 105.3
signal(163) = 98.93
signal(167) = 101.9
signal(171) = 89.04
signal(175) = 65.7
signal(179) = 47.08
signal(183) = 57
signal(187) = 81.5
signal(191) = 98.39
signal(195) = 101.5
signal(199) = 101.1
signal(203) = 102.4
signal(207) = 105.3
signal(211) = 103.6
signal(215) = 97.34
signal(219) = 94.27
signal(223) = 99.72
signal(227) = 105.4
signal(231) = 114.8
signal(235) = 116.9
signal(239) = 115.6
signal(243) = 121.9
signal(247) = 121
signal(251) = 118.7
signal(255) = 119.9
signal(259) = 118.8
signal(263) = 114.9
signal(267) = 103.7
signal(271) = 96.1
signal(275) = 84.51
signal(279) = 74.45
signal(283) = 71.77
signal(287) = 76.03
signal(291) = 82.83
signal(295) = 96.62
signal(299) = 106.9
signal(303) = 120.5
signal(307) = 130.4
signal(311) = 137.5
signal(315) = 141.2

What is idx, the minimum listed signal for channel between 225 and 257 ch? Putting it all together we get 105.4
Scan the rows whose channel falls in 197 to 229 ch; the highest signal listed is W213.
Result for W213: 105.4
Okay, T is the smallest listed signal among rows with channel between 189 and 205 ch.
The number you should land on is 98.39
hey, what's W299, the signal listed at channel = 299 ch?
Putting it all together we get 106.9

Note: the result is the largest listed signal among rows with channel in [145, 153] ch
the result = 106.7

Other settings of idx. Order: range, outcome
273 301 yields 71.77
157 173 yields 89.04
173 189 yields 47.08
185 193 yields 81.5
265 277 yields 84.51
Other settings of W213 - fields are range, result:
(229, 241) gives 116.9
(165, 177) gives 101.9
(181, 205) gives 102.4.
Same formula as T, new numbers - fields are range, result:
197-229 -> 94.27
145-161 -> 104.8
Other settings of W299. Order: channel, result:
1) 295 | 96.62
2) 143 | 103.6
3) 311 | 137.5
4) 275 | 84.51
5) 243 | 121.9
